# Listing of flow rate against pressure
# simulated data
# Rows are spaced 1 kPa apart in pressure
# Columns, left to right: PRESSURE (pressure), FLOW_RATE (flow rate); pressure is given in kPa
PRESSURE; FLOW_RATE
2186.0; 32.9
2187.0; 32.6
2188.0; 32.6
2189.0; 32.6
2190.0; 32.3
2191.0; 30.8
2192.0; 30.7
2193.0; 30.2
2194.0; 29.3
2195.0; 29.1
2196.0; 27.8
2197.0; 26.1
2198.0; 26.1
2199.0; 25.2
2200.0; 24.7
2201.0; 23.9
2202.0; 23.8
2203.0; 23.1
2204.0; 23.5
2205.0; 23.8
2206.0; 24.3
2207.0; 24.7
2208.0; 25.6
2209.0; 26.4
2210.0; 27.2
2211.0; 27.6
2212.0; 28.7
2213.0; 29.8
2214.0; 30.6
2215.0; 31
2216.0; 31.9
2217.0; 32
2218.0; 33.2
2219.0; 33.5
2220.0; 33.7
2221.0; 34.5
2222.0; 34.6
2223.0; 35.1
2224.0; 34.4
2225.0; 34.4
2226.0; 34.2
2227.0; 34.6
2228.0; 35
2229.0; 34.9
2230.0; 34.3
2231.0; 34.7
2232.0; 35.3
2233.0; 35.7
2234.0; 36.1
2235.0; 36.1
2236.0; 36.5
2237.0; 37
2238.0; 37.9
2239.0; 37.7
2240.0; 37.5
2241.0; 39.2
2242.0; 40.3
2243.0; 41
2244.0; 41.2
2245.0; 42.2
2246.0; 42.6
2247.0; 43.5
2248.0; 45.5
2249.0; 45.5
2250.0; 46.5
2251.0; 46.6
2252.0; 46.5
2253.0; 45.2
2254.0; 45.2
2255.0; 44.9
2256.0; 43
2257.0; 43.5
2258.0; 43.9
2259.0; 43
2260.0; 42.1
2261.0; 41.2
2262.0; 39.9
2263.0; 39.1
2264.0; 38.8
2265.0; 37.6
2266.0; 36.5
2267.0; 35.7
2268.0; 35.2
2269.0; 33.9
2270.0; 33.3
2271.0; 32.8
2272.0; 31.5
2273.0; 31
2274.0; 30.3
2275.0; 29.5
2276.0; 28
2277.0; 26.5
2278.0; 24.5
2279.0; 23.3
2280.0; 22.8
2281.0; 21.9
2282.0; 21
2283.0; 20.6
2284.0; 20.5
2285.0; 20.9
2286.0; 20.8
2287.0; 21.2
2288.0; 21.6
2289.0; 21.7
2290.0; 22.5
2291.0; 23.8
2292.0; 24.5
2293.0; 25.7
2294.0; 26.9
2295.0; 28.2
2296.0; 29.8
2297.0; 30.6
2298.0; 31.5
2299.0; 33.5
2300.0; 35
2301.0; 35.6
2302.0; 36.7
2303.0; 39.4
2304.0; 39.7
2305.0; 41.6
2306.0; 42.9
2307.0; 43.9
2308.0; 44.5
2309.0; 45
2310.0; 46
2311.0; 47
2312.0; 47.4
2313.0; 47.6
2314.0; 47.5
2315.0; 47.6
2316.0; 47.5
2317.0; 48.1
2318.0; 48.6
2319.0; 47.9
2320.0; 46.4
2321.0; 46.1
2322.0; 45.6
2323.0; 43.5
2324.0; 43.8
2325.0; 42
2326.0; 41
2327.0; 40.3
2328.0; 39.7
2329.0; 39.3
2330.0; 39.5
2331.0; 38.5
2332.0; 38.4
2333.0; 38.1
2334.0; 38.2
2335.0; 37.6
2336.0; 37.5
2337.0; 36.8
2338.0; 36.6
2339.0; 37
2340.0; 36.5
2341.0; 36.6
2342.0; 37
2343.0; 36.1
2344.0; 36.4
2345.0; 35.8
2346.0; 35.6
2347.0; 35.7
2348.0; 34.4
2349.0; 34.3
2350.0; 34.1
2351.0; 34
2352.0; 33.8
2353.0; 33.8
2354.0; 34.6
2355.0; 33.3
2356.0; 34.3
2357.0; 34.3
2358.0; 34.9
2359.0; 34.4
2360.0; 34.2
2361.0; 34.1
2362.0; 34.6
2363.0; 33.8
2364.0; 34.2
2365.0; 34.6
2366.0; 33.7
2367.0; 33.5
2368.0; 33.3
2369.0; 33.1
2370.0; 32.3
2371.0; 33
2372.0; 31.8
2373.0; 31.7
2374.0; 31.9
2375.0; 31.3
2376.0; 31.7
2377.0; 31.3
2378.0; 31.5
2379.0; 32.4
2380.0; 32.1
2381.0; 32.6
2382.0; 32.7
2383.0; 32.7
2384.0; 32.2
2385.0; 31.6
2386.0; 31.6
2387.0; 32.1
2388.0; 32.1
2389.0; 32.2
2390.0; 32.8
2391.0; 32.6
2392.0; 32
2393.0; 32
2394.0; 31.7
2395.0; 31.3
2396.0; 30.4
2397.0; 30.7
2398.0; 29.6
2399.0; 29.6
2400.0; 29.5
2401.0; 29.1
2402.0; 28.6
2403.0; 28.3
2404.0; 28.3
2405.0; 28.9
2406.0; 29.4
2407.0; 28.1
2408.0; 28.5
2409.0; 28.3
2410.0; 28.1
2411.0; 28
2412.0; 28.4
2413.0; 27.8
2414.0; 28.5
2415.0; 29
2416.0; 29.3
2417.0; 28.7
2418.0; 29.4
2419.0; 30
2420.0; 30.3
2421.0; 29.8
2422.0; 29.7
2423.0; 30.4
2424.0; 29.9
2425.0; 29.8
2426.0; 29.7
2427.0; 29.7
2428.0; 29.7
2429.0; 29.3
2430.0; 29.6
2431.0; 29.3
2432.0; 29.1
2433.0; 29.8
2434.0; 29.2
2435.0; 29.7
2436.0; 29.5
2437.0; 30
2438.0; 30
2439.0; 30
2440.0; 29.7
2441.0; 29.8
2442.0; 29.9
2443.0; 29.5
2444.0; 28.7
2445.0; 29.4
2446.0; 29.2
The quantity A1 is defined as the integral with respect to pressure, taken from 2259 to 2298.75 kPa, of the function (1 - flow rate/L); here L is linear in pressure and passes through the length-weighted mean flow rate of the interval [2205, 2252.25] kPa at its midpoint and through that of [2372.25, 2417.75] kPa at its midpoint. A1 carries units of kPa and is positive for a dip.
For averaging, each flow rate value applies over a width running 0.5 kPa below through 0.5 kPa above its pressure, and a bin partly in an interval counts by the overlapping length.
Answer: 5.67 kPa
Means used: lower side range 35.4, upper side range 30.5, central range 29.1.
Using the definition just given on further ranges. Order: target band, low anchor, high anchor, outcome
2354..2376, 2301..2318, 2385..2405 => 1.3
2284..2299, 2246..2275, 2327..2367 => 5.2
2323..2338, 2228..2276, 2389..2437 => -2.2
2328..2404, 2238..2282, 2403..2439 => -3.7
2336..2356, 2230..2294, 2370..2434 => -2.1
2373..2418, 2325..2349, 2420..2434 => 2.8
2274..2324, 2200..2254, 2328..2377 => 0.7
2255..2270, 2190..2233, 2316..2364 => -2.9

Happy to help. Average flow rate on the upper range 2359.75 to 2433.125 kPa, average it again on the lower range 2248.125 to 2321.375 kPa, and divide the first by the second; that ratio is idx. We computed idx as 0.86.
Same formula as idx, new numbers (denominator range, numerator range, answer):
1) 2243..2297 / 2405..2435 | 0.87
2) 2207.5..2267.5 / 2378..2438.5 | 0.81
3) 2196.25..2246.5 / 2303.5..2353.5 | 1.26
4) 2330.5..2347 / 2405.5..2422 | 0.78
